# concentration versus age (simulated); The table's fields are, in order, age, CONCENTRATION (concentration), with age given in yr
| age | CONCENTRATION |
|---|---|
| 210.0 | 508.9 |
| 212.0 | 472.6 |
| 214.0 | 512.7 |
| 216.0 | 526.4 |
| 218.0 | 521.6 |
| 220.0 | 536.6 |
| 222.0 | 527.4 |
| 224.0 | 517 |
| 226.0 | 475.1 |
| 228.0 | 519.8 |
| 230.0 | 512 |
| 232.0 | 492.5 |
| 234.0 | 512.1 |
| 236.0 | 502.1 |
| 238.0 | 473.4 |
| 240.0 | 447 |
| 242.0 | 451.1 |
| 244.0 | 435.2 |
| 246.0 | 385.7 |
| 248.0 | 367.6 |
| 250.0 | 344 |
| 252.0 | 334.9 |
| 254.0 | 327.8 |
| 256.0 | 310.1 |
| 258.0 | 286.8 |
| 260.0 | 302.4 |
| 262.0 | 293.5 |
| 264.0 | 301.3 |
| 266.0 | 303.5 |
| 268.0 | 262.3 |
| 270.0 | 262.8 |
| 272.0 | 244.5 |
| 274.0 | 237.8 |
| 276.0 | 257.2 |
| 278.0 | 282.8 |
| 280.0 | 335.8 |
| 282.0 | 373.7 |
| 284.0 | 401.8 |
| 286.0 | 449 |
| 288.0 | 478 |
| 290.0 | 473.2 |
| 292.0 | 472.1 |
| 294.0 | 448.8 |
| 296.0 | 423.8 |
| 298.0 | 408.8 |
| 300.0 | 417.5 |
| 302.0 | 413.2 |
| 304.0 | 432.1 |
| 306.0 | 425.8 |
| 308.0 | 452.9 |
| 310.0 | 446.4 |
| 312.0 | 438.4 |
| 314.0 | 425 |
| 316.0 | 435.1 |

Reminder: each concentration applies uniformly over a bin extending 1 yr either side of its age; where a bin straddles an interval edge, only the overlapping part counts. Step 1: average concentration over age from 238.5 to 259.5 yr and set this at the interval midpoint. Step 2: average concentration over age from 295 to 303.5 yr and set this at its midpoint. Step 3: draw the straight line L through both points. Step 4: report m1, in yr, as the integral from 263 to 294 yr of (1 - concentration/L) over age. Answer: 4.1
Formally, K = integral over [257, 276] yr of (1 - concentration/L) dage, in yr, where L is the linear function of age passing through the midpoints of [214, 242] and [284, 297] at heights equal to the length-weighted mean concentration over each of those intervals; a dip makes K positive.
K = 7.9 yr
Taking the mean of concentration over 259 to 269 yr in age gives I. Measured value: 293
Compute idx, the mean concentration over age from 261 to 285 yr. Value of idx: 296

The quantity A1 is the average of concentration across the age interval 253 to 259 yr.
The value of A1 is 308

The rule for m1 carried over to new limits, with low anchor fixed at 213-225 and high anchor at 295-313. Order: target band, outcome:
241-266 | 7.3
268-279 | 4.9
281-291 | 0.3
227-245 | 0.8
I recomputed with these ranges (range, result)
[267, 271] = 263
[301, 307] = 424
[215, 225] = 526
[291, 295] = 460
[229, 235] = 506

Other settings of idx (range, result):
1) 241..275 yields 321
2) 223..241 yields 495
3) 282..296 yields 446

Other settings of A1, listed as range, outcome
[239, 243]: 449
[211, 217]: 504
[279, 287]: 390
